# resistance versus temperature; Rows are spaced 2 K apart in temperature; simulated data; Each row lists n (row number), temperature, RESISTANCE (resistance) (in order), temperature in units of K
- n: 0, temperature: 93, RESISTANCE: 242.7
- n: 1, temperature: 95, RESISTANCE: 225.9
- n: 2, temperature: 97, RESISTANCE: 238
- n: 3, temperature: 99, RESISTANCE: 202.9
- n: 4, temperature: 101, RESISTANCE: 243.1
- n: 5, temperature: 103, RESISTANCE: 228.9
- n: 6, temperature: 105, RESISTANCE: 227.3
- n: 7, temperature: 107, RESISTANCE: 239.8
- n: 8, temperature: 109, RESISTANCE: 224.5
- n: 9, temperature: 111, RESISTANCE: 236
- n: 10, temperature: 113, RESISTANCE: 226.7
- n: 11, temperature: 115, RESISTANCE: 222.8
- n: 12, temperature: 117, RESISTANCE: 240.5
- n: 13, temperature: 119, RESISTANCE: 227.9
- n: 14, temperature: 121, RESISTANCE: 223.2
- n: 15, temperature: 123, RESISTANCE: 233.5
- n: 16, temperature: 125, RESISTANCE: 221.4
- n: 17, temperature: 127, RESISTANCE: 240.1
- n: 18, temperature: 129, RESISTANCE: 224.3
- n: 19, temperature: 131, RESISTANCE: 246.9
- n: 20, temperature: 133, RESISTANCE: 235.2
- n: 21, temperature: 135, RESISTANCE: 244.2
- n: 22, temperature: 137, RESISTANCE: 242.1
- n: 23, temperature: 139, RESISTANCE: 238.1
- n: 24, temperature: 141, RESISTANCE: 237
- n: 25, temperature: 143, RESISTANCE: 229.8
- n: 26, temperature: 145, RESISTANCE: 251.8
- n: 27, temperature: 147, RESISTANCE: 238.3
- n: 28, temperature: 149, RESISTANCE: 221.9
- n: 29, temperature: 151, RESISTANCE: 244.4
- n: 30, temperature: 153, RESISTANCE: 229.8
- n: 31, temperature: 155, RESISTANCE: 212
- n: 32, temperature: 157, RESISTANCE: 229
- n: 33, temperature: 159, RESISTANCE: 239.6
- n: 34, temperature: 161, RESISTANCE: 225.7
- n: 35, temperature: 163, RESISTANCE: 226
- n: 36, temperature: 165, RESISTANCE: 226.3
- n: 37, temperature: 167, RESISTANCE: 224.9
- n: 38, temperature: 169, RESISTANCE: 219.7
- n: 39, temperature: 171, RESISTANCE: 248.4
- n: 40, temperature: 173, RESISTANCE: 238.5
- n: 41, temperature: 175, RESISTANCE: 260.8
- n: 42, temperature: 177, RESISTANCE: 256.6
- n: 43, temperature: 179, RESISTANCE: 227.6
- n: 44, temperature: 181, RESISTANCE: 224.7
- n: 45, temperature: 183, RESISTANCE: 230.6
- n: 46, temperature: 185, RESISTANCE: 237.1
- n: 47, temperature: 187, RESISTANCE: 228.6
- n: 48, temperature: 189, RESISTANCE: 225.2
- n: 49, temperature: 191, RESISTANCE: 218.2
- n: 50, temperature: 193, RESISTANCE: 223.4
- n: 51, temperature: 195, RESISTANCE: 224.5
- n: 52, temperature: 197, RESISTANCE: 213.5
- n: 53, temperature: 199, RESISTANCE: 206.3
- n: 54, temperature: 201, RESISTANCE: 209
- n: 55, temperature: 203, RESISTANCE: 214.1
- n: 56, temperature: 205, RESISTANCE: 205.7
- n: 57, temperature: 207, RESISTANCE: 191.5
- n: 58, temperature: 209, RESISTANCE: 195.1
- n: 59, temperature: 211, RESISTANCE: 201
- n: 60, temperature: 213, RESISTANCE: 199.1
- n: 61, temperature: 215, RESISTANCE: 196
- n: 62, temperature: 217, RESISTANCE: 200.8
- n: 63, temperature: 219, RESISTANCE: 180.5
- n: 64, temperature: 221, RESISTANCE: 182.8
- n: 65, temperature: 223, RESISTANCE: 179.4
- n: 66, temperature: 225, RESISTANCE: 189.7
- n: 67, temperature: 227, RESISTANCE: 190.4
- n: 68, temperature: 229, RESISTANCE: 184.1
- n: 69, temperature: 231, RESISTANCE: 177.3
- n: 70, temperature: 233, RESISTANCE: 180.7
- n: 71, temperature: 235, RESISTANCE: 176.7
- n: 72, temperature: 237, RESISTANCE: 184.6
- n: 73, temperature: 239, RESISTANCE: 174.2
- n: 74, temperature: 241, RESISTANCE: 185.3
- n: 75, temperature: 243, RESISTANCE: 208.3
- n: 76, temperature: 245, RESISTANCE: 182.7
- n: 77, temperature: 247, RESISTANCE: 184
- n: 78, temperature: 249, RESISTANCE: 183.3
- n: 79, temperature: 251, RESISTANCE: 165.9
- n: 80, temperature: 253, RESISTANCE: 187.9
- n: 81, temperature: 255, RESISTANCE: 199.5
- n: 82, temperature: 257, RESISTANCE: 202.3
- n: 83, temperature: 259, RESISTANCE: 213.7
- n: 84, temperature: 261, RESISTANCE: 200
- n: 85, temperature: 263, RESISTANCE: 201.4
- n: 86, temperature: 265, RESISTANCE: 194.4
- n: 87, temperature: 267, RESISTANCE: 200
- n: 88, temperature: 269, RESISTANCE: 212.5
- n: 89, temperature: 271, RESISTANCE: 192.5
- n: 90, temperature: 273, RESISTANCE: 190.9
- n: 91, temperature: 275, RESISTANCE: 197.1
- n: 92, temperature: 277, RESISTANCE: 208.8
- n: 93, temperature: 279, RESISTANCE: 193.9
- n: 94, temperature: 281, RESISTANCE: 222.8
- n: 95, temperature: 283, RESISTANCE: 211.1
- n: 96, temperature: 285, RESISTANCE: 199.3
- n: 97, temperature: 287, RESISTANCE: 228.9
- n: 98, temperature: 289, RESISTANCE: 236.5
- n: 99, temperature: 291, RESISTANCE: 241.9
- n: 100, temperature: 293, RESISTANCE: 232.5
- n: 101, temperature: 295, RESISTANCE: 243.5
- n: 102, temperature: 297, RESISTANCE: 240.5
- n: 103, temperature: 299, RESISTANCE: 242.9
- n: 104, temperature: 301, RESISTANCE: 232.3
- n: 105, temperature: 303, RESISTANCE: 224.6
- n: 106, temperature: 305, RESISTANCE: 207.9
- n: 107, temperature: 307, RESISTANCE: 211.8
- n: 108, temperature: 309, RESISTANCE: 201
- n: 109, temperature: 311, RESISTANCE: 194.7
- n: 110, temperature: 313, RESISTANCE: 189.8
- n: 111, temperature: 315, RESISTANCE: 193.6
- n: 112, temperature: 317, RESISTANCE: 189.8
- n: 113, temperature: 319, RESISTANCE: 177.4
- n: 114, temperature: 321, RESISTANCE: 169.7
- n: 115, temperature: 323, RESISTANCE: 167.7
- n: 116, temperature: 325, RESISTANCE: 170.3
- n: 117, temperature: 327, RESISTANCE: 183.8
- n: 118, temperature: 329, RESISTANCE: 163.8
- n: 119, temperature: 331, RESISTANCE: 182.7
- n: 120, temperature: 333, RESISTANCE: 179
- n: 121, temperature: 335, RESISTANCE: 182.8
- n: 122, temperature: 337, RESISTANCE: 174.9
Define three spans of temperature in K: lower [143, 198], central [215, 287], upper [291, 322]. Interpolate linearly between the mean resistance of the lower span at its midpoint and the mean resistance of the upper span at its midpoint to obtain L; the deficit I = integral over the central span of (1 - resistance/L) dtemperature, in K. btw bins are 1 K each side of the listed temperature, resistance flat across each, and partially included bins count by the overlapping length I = 8.6 K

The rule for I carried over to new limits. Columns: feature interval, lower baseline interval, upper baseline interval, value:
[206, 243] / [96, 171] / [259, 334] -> 4.85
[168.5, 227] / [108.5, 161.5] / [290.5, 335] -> 2.01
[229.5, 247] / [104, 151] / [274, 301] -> 3.31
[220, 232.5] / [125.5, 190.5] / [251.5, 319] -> 2.10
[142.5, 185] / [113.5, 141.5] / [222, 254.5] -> -3.22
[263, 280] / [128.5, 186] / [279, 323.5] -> 1.39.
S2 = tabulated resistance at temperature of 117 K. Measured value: 240.5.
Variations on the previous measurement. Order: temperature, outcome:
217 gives 200.8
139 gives 238.1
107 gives 239.8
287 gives 228.9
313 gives 189.8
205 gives 205.7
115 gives 222.8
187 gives 228.6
